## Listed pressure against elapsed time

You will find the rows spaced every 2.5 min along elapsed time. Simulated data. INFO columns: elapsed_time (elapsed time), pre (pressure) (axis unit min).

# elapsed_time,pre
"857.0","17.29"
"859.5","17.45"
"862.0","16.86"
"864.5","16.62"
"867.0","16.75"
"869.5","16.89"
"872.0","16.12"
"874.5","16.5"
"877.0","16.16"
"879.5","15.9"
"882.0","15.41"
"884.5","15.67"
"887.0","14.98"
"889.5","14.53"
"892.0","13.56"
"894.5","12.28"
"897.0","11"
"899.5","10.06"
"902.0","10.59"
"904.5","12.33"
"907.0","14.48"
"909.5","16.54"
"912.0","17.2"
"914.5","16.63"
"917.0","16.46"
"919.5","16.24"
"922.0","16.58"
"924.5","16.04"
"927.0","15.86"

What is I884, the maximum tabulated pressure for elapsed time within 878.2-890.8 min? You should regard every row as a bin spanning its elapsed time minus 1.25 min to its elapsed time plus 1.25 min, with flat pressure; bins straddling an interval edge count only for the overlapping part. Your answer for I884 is 15.9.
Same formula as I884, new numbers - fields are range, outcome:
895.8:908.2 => 14.48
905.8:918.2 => 17.2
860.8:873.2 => 16.89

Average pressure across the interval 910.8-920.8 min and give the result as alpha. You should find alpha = 16.6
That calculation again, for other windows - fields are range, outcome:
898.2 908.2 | 11.8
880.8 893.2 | 14.8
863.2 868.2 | 16.7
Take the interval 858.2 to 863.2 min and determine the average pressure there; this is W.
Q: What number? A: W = 17.2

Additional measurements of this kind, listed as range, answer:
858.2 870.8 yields 16.9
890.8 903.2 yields 11.5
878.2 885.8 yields 15.7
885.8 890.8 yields 14.7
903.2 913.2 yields 15.1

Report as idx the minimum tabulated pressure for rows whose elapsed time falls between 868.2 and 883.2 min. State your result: 15.41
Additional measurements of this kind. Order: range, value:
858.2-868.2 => 16.62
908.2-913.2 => 16.54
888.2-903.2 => 10.06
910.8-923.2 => 16.24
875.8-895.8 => 12.28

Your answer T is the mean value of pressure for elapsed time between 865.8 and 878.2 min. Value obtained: 16.5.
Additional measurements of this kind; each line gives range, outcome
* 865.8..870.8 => 16.8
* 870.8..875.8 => 16.3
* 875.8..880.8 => 16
